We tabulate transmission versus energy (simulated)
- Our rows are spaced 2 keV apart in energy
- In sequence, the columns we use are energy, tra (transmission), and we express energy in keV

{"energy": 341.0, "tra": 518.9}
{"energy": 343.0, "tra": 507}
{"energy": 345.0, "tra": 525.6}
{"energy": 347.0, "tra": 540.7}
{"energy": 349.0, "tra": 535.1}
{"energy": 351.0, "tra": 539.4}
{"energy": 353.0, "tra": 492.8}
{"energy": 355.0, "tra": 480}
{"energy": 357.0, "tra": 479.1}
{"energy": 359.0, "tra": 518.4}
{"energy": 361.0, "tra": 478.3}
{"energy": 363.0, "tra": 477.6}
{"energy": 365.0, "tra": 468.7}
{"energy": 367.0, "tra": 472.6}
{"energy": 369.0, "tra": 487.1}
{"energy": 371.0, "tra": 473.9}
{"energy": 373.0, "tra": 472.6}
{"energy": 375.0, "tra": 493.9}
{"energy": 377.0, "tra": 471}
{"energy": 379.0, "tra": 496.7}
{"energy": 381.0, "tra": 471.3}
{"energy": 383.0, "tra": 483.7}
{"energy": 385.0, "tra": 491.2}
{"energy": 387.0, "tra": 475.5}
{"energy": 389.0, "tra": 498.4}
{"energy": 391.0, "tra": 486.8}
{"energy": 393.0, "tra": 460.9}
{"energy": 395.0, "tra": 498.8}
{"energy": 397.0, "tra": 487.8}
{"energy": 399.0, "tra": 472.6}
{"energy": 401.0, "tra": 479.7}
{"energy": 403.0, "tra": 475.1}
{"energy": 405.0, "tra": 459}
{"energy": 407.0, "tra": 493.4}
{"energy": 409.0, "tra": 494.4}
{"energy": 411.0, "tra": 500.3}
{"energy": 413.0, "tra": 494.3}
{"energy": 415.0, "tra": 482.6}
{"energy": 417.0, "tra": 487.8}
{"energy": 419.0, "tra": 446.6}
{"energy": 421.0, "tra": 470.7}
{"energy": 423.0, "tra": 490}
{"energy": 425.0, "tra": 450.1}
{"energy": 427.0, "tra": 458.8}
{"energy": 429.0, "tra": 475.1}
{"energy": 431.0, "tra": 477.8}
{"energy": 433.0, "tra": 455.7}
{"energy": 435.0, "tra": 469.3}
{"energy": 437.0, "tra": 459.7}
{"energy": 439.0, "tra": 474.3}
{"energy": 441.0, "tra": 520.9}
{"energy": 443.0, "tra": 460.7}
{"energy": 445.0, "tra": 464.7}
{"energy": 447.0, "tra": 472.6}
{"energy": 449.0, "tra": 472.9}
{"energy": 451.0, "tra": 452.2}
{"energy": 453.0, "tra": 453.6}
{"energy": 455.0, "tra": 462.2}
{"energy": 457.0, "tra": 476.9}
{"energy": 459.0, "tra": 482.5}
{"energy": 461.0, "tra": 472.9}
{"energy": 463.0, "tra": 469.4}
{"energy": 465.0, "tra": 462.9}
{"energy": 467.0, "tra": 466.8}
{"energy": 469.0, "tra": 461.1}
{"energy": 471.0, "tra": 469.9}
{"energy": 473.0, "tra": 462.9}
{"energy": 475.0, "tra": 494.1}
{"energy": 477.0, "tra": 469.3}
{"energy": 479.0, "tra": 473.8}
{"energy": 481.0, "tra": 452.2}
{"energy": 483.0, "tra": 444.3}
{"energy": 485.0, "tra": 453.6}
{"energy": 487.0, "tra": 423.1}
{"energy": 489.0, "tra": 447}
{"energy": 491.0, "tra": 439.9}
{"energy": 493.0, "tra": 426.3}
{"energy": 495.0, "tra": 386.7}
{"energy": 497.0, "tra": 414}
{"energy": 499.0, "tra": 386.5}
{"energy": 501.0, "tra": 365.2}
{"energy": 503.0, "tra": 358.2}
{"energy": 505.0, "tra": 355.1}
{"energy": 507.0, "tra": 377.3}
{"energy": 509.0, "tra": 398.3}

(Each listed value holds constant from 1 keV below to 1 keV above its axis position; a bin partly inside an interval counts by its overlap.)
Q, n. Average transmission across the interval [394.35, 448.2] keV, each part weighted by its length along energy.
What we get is 477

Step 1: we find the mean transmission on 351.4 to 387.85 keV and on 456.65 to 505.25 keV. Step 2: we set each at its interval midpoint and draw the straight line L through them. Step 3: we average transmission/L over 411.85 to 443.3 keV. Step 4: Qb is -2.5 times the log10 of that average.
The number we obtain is -0.03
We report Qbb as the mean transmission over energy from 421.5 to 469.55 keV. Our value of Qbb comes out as 469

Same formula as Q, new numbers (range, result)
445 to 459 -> 466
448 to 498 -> 456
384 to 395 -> 484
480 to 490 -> 444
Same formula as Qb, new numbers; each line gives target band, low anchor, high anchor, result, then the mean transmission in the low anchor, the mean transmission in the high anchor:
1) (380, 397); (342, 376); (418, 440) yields 0.00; 497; 466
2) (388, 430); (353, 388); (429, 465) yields -0.01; 482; 470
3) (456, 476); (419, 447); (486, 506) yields -0.09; 471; 400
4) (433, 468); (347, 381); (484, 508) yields -0.09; 491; 403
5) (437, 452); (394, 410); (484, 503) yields -0.05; 483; 413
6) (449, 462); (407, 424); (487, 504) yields -0.06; 484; 404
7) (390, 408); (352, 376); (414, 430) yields -0.01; 483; 470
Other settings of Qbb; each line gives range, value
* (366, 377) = 479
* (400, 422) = 480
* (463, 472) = 466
